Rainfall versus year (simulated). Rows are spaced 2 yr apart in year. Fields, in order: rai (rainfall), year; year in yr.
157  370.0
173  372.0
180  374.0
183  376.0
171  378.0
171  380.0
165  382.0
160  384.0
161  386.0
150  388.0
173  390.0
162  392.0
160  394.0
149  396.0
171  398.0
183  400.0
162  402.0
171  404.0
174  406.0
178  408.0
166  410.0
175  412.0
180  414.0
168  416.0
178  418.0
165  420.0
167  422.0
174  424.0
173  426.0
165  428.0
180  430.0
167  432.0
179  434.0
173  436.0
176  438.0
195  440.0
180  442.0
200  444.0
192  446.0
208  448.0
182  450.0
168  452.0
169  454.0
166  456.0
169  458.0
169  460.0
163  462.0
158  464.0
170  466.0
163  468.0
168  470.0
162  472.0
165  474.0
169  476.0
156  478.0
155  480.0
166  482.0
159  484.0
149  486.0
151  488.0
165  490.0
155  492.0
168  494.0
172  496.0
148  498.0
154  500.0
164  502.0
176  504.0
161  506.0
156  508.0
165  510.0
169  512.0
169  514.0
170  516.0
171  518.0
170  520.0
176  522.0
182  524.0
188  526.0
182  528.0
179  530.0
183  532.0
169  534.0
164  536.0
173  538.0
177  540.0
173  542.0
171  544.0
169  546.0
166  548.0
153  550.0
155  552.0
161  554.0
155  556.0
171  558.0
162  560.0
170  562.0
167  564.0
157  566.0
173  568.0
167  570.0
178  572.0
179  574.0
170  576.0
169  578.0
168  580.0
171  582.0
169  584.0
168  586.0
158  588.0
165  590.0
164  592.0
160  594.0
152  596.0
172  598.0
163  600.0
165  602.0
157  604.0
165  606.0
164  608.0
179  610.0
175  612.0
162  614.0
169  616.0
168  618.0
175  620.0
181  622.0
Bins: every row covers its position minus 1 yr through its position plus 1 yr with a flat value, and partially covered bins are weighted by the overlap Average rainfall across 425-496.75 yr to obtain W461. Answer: 170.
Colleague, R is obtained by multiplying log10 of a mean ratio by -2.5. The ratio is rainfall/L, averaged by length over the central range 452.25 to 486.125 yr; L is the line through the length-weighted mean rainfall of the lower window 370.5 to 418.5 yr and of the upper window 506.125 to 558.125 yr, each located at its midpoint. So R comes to 0.04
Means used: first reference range 169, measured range 164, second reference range 170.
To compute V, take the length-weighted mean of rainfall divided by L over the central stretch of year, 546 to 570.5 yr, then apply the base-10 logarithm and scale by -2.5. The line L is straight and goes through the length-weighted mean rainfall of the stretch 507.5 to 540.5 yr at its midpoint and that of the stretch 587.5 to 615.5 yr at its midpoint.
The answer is 0.04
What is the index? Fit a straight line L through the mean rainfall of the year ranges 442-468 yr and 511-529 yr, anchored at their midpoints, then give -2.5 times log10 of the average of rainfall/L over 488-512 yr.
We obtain 0.086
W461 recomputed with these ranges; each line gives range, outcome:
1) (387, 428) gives 169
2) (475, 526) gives 164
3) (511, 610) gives 168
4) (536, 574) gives 167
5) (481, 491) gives 158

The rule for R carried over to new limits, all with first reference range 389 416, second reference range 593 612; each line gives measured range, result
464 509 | 0.040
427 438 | -0.028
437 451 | -0.133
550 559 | 0.041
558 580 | -0.024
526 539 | -0.061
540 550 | -0.018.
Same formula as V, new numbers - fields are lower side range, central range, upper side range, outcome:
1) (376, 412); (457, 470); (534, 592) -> 0.01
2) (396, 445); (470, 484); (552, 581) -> 0.06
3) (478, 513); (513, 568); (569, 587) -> -0.02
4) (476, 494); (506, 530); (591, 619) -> -0.08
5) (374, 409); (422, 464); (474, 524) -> -0.07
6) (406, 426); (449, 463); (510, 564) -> 0.01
